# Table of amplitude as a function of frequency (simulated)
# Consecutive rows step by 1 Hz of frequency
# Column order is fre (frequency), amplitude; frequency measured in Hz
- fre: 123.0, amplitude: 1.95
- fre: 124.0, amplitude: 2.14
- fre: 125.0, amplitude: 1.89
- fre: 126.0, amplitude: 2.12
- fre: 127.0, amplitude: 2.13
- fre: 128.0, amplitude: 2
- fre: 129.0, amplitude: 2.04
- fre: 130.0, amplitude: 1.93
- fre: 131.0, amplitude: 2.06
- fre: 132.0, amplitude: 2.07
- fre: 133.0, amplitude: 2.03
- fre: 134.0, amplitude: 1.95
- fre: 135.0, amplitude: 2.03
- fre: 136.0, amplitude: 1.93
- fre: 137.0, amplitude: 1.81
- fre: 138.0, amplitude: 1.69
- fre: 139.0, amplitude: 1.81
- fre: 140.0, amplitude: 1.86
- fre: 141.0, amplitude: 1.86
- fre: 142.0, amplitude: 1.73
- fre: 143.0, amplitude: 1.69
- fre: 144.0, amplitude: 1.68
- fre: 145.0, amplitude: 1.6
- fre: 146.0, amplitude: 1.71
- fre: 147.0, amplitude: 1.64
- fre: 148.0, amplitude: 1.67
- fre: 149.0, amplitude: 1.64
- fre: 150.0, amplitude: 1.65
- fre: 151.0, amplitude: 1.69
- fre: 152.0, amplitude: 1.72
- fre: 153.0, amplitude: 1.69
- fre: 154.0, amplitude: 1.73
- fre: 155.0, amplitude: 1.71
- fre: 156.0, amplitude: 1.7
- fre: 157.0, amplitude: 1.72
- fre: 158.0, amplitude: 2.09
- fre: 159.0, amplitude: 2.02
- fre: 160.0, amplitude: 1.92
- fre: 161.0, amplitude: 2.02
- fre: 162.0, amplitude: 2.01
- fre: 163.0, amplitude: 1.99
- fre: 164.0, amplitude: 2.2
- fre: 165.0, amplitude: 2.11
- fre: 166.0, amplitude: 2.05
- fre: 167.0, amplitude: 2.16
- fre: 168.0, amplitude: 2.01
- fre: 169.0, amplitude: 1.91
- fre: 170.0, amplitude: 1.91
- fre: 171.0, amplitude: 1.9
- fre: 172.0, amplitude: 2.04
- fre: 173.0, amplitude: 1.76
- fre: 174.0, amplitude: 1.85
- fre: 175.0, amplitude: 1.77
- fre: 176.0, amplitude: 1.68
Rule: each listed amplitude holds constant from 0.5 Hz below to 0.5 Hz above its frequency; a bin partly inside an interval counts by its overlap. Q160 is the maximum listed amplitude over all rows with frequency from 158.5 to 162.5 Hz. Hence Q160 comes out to 2.02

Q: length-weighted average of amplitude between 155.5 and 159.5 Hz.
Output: 1.88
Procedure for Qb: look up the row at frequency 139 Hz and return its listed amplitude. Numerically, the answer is 1.81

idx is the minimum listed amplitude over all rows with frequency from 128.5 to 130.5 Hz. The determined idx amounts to 1.93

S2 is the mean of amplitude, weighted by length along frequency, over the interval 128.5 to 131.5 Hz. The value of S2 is 2.01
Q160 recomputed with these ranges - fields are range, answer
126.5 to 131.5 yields 2.13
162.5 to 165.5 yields 2.2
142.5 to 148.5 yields 1.71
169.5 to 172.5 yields 2.04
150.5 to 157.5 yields 1.73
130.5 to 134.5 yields 2.07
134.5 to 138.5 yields 2.03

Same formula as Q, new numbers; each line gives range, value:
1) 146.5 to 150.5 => 1.65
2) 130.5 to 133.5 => 2.05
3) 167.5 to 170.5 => 1.94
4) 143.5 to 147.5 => 1.66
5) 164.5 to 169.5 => 2.05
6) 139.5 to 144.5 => 1.76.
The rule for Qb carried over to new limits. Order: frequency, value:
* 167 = 2.16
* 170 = 1.91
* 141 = 1.86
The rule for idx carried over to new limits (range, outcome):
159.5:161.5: 1.92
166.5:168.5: 2.01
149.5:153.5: 1.65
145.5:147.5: 1.64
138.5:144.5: 1.68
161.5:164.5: 1.99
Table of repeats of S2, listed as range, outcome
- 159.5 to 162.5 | 1.98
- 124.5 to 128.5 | 2.04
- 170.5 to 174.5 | 1.89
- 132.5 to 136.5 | 1.98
